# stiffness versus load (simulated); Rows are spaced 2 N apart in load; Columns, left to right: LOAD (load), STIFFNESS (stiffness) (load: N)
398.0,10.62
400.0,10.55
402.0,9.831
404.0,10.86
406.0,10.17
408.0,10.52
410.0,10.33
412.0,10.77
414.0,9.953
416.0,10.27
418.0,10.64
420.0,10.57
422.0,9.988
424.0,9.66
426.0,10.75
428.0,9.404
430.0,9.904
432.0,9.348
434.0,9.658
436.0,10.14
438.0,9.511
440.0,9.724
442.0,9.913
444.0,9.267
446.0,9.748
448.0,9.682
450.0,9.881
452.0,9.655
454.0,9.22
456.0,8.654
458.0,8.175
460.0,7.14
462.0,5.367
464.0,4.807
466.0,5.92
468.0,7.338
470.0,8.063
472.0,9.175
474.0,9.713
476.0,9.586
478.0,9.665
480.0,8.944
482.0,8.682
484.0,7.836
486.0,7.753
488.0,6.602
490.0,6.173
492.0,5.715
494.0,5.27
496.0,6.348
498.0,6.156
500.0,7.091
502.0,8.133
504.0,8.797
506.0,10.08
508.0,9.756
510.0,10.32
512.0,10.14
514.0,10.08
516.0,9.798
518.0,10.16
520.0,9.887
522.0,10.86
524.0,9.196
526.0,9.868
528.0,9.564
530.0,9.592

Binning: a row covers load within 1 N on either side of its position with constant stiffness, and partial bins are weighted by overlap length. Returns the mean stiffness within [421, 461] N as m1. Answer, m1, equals 9.47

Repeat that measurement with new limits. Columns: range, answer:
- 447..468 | 7.83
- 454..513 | 7.86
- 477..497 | 7.3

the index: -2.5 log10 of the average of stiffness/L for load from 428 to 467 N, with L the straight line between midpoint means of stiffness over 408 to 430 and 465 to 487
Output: 0.075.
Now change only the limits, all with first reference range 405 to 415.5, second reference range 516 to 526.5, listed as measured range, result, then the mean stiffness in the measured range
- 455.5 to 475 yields 0.34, 7.4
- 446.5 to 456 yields 0.08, 9.52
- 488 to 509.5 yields 0.33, 7.39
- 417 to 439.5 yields 0.04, 9.96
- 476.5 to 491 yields 0.25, 8.01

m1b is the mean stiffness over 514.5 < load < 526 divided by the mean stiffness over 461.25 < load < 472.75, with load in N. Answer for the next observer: 1.48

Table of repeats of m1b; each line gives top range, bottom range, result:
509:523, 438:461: 1.11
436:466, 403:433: 0.84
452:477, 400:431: 0.76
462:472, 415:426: 0.65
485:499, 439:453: 0.65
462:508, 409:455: 0.77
